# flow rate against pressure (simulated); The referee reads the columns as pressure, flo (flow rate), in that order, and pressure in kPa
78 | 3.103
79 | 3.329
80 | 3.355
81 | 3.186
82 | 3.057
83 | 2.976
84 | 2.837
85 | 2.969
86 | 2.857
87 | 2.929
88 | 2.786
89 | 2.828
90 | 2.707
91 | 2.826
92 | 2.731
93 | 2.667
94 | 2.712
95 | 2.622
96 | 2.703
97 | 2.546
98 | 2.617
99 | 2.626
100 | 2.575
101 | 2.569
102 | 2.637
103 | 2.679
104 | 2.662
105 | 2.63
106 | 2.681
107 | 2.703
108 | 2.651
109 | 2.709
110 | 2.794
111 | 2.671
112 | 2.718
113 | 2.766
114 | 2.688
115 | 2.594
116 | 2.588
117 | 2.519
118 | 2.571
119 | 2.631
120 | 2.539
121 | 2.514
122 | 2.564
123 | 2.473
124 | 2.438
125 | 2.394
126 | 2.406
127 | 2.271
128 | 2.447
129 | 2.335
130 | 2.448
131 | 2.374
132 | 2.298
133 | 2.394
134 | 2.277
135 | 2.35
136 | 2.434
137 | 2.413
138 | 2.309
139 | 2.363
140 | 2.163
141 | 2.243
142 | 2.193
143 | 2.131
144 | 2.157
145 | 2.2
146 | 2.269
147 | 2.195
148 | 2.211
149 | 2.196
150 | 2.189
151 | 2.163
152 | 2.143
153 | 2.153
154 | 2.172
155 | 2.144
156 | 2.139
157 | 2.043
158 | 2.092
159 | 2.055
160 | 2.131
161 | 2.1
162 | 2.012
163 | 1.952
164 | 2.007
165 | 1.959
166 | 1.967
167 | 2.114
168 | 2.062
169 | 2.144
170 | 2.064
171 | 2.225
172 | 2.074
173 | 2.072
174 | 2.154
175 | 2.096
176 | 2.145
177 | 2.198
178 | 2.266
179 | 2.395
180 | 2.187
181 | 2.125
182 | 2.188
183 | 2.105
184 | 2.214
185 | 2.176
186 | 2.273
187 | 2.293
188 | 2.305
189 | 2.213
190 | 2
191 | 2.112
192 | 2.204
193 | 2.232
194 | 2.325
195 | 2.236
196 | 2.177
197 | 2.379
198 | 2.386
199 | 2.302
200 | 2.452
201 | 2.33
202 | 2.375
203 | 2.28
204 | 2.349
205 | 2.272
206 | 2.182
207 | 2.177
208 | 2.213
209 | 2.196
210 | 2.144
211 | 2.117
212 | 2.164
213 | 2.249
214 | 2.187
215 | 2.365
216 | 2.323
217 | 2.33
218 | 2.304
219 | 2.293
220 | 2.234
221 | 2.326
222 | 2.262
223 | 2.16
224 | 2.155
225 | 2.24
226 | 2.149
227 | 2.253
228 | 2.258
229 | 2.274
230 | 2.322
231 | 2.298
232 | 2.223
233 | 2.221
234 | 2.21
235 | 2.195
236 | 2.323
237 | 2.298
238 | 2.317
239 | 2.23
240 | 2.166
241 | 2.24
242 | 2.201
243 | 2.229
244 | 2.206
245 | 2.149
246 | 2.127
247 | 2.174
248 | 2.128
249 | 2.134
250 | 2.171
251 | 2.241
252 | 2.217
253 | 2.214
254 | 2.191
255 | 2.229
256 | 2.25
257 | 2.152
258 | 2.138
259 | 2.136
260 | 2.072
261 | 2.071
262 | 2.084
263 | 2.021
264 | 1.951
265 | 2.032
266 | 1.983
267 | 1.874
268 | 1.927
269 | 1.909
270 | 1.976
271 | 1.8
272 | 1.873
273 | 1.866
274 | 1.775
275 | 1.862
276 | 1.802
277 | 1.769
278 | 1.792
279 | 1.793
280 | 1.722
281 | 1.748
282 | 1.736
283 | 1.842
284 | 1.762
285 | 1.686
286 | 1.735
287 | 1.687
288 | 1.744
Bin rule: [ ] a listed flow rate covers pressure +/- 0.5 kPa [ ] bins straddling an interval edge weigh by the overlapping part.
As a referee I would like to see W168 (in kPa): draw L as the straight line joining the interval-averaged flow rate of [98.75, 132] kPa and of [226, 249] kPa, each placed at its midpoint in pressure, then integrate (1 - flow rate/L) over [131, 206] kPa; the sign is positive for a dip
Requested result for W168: 6.7 kPa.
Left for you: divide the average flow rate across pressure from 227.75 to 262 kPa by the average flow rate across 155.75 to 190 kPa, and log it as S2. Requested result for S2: 1.0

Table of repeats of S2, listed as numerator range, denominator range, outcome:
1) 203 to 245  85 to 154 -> 0.90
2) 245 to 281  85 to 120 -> 0.75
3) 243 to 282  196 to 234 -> 0.89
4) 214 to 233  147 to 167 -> 1.08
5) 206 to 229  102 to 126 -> 0.85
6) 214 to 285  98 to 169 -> 0.89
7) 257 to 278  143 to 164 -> 0.91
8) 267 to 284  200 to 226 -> 0.81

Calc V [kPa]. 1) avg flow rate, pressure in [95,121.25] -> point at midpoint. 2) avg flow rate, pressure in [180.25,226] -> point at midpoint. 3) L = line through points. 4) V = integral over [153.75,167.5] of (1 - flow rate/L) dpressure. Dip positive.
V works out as 2.0 kPa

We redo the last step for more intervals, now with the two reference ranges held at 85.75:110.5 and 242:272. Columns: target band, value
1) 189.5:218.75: 0.5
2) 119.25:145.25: 2.2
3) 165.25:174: 1.2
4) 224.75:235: -0.2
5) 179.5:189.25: 0.7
